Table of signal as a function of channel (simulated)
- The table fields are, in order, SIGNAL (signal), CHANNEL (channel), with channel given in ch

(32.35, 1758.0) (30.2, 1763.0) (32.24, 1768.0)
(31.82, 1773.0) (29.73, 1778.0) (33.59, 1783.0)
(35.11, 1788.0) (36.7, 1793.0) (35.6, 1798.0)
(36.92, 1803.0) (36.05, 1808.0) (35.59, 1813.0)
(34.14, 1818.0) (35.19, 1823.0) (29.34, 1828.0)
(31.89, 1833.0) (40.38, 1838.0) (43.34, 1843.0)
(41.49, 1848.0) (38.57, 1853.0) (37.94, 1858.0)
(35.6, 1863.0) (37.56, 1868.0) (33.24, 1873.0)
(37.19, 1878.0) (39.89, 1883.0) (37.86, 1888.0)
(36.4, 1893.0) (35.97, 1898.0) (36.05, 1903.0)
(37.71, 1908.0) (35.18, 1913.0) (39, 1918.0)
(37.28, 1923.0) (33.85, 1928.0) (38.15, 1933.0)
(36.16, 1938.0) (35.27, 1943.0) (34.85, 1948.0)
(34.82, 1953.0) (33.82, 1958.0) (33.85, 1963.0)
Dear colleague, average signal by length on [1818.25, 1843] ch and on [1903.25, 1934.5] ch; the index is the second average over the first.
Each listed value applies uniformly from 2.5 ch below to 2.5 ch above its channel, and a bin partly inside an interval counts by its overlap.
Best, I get 1.0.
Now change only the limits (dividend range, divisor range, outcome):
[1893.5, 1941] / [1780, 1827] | 1.04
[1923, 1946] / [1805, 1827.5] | 1.04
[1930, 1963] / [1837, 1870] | 0.90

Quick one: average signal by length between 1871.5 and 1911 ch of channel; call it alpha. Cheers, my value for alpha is 36.9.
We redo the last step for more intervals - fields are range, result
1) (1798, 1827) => 35.3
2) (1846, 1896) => 37.5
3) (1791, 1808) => 36.3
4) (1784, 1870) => 36.5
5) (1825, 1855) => 37.4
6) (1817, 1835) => 32.5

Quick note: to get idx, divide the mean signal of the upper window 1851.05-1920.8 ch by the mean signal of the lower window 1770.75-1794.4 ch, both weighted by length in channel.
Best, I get 1.11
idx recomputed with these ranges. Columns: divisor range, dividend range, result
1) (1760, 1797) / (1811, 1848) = 1.10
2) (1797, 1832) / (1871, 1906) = 1.06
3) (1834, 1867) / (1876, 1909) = 0.95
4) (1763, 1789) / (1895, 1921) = 1.14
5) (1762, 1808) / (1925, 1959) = 1.05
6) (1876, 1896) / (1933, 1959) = 0.94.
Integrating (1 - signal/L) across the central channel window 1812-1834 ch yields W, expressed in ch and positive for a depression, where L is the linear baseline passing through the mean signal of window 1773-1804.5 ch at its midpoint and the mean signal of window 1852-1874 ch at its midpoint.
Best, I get 1.4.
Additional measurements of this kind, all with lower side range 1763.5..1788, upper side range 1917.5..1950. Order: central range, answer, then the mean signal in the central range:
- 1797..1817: -1.9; 35.9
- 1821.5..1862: -4.1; 37.3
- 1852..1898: -3.1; 37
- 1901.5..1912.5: -0.3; 36.6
